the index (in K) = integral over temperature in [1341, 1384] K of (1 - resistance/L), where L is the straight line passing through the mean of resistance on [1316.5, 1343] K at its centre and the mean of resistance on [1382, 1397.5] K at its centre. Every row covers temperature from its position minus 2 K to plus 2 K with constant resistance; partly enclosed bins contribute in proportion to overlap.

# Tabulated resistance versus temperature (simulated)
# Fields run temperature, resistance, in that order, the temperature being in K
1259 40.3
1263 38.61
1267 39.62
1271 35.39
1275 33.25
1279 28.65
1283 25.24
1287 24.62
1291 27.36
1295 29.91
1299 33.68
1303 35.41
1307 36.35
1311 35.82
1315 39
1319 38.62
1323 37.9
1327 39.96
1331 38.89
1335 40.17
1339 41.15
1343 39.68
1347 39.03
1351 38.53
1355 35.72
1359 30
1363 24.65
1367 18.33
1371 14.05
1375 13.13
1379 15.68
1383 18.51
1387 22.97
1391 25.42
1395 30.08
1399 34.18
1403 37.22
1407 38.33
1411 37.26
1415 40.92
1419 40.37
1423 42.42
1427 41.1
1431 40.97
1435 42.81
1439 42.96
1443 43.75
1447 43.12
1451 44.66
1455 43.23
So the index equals 8.05 K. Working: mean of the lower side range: 39.5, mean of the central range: 26.3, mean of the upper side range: 24.9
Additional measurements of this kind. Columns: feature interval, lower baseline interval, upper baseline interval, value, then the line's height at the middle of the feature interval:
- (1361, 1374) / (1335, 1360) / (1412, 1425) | 6.8 K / 38.7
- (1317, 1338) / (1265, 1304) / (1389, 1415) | -4.5 K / 32.3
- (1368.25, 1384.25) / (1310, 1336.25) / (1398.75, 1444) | 9.8 K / 39.6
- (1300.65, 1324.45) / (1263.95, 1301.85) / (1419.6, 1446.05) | -2.7 K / 33.4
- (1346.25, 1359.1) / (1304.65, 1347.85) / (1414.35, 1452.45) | 1.1 K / 39.6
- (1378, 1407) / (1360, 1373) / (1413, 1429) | 3.0 K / 30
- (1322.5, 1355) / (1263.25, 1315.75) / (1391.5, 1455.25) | -3.7 K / 35.3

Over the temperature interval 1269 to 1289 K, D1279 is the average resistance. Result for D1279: 29.4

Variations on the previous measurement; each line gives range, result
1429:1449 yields 42.7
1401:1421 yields 38.8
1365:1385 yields 15.9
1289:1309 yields 32.5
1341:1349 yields 39.4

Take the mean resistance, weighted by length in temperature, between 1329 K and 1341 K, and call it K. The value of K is 40.1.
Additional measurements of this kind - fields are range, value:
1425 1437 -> 41.6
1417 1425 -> 41.4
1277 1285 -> 26.9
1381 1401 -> 26.2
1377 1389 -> 19.1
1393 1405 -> 33.8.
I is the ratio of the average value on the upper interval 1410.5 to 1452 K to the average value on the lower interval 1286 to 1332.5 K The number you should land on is 1.20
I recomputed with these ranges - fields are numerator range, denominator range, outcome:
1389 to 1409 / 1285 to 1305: 1.09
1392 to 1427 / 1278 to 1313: 1.21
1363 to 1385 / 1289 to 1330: 0.47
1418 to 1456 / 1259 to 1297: 1.34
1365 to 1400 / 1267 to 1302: 0.69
